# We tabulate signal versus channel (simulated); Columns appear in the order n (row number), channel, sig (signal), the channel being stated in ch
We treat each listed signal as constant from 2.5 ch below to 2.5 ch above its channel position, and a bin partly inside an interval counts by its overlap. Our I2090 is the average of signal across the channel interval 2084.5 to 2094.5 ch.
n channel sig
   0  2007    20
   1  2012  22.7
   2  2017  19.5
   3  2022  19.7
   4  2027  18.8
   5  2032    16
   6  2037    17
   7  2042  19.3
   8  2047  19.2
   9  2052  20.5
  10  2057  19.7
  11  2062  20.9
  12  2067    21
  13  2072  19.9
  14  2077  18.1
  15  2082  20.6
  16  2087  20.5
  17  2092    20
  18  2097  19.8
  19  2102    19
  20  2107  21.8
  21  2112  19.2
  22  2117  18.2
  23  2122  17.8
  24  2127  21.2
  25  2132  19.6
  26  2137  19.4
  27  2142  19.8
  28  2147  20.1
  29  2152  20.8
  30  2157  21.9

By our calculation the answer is 20.2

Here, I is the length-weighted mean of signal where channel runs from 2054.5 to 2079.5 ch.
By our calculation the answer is 19.9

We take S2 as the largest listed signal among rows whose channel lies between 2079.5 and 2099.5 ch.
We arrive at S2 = 20.6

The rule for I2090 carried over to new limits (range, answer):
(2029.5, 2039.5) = 16.5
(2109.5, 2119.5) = 18.7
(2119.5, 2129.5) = 19.5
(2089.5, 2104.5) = 19.6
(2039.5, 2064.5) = 19.9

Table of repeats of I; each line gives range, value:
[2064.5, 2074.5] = 20.4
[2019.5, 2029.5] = 19.2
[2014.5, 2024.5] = 19.6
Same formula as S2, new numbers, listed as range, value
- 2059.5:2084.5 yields 21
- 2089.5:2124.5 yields 21.8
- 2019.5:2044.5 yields 19.7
